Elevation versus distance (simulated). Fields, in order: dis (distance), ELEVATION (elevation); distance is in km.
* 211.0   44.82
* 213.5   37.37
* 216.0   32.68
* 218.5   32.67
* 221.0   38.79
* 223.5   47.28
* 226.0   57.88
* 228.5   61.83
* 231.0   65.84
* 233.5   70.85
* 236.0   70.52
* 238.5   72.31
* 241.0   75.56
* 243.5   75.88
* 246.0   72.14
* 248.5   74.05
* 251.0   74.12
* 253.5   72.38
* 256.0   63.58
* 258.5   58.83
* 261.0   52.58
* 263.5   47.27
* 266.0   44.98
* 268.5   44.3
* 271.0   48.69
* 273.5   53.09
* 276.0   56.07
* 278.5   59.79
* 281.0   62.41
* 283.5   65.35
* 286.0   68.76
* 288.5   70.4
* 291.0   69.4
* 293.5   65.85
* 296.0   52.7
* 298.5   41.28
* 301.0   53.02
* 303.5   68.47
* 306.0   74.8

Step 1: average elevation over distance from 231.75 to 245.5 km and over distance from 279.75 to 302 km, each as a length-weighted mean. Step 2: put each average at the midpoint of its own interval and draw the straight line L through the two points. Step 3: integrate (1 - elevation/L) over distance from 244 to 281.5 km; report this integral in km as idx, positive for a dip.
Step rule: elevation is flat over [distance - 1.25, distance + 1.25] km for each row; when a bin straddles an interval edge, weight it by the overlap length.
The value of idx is 4.6 km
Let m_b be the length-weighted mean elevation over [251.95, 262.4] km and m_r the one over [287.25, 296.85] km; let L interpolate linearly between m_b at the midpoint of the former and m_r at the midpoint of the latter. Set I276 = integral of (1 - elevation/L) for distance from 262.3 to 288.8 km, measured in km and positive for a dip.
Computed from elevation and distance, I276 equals 3.2 km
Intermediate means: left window 62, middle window 56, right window 65.1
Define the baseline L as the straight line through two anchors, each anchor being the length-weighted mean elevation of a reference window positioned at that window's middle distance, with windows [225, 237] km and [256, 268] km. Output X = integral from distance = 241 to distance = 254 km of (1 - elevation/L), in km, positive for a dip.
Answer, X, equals -3.5 km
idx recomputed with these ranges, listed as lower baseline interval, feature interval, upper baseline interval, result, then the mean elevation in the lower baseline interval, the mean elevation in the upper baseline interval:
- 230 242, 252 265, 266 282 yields 0.37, 71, 53.2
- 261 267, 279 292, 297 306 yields -3.38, 47.5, 57.1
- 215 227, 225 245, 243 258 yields -4.83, 41.7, 71.2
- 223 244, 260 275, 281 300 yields 3.60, 66.8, 61.9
